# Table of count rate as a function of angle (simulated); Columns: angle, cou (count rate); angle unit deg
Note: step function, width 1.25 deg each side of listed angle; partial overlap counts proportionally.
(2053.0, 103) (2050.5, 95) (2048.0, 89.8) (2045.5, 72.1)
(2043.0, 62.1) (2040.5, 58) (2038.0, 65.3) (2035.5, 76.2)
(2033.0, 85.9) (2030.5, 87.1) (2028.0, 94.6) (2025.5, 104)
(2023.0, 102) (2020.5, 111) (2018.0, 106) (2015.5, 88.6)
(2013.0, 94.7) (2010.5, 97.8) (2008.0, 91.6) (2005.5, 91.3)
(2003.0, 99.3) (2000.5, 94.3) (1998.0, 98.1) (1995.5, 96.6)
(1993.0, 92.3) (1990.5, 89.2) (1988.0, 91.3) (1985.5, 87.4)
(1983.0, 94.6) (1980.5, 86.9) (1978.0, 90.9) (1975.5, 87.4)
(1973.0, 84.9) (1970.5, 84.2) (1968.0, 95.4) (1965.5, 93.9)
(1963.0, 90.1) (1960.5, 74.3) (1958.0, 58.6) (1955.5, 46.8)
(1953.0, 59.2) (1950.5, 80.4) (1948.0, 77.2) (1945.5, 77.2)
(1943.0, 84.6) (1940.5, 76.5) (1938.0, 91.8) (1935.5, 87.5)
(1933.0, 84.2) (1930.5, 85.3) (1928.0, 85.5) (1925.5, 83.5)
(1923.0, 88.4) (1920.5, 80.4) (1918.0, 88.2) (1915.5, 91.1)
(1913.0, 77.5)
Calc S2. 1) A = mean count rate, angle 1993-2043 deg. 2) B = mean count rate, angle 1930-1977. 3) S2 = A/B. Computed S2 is 1.1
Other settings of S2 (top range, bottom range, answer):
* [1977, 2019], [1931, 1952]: 1.14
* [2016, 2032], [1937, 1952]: 1.24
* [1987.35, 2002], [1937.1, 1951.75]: 1.16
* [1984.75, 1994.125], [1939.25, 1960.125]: 1.28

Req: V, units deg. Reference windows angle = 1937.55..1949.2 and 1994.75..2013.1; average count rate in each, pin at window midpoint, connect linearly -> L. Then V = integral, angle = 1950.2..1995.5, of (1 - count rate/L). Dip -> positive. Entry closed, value 2.6 deg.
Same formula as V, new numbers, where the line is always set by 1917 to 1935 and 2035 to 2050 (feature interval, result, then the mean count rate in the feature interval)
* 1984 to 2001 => -3.4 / 92.7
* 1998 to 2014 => -4.1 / 95.1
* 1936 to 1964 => 2.7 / 74.5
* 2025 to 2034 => -2.4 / 92.2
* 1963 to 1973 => -1.2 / 90.2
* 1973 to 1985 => -1.6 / 89.3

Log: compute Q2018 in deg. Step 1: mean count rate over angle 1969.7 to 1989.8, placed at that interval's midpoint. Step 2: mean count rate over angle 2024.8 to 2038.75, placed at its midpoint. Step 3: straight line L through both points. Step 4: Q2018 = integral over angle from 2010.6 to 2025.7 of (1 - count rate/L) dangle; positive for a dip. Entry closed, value -2.5 deg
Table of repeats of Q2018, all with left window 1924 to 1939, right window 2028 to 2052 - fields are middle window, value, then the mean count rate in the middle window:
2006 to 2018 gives -2.1 deg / 94.4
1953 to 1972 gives 1.7 deg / 76.5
